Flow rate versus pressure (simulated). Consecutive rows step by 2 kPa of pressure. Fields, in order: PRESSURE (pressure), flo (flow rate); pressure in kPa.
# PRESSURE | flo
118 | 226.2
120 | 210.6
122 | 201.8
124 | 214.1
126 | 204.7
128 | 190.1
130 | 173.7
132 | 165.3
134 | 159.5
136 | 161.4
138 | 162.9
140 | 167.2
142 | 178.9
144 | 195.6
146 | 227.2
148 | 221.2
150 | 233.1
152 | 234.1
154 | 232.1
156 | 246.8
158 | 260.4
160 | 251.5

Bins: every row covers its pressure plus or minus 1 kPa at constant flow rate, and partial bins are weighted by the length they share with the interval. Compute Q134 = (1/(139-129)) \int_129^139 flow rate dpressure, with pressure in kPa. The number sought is 165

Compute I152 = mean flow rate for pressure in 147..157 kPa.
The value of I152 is 233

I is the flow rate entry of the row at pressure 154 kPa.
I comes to 232.1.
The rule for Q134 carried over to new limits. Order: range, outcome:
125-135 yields 179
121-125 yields 208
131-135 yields 162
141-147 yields 201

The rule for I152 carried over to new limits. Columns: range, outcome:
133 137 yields 160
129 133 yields 170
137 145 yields 176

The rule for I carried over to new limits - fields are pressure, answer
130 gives 173.7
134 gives 159.5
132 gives 165.3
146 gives 227.2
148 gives 221.2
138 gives 162.9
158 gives 260.4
